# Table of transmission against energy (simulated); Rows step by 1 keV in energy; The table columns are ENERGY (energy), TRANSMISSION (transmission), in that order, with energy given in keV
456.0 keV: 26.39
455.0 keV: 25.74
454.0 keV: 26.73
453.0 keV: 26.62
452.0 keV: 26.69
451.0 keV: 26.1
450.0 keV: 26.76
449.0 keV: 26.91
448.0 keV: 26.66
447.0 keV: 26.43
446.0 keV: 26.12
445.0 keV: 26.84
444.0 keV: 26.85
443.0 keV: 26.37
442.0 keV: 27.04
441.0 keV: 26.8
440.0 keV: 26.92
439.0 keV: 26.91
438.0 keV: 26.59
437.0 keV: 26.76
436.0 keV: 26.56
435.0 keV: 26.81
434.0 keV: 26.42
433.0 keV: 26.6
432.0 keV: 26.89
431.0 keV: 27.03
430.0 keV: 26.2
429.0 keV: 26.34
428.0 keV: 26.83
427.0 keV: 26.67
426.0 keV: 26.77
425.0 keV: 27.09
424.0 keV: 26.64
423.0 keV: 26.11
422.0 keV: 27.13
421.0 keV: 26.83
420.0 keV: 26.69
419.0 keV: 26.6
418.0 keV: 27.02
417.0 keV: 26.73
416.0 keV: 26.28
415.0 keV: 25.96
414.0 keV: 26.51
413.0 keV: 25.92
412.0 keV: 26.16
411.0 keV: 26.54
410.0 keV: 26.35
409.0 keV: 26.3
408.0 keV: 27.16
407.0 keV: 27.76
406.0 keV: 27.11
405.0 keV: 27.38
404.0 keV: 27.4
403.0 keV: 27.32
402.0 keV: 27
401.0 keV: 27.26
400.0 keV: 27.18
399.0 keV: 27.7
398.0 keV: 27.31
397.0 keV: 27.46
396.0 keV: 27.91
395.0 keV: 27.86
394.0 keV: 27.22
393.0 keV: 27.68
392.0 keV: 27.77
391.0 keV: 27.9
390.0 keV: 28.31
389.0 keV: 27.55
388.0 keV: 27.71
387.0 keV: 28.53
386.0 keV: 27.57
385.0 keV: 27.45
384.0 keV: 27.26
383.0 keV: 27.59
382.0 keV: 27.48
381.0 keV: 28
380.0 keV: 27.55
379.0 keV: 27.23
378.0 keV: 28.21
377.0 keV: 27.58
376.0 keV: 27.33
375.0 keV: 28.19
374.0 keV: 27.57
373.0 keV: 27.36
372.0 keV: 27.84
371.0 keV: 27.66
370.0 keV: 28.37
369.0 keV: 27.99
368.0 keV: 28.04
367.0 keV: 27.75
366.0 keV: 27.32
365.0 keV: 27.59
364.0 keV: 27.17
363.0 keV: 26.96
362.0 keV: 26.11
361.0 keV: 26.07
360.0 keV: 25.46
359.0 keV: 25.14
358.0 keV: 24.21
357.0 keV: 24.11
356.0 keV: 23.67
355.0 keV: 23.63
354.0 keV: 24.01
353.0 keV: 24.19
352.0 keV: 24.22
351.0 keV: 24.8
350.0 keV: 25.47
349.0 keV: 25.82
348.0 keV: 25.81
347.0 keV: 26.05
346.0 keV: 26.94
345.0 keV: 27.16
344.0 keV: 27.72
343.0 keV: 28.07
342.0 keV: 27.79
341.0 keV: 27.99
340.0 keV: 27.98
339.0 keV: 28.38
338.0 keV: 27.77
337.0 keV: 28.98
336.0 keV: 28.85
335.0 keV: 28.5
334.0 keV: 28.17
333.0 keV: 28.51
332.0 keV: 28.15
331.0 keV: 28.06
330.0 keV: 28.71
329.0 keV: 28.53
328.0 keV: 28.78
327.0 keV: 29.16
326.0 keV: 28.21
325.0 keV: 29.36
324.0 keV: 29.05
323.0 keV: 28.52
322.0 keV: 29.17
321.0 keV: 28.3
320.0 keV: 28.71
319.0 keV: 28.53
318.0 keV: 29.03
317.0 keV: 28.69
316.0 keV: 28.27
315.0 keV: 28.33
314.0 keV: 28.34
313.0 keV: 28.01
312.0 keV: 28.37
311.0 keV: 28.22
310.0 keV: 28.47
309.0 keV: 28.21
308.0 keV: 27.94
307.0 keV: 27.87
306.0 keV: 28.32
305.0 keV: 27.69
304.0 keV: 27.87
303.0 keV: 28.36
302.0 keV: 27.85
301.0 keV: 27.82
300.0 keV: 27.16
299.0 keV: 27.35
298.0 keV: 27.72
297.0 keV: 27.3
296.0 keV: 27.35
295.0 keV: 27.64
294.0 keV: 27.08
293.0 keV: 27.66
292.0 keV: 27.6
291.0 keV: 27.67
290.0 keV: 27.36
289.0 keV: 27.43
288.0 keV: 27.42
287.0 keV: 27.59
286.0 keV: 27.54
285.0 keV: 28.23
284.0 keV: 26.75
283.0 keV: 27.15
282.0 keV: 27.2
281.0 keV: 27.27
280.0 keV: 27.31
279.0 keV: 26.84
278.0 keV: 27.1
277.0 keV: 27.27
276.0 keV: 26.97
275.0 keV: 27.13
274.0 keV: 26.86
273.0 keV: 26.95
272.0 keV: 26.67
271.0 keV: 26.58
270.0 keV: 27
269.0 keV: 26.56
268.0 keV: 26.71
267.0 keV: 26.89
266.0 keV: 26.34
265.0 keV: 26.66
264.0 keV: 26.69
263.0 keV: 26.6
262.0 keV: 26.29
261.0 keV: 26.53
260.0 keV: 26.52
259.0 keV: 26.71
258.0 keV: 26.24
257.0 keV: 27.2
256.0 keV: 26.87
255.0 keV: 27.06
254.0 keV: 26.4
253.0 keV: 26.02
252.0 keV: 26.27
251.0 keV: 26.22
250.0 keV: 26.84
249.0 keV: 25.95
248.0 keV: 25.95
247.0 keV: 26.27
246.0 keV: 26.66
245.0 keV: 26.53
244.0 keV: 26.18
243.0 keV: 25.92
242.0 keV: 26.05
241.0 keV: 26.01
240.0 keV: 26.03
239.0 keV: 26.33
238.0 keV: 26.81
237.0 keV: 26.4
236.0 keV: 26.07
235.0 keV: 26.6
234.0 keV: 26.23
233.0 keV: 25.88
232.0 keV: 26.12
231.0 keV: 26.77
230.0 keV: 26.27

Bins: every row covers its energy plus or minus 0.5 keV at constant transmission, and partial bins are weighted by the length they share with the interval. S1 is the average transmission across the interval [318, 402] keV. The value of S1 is 27.4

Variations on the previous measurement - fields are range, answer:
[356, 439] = 27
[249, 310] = 27.1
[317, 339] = 28.6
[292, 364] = 27.4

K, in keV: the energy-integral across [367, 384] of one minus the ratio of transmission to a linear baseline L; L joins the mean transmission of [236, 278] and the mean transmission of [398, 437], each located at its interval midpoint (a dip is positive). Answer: -0.6 keV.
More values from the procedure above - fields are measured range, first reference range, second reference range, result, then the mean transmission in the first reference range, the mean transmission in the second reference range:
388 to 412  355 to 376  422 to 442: -0.60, 26.7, 26.7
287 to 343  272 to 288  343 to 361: -4.01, 27.2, 25.3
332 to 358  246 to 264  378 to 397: 0.70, 26.5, 27.7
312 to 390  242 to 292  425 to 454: -1.99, 26.8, 26.7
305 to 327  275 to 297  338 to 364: -1.45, 27.3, 26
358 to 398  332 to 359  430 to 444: -1.29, 26.5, 26.7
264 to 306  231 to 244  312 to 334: 0.40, 26.2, 28.6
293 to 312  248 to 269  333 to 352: -0.61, 26.5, 27.3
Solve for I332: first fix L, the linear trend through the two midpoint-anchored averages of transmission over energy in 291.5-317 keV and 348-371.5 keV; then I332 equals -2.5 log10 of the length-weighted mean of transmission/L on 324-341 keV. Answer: -0.06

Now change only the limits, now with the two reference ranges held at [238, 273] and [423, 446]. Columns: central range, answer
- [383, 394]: -0.044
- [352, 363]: 0.079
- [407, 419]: 0.007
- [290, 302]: -0.039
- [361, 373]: -0.034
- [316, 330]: -0.086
